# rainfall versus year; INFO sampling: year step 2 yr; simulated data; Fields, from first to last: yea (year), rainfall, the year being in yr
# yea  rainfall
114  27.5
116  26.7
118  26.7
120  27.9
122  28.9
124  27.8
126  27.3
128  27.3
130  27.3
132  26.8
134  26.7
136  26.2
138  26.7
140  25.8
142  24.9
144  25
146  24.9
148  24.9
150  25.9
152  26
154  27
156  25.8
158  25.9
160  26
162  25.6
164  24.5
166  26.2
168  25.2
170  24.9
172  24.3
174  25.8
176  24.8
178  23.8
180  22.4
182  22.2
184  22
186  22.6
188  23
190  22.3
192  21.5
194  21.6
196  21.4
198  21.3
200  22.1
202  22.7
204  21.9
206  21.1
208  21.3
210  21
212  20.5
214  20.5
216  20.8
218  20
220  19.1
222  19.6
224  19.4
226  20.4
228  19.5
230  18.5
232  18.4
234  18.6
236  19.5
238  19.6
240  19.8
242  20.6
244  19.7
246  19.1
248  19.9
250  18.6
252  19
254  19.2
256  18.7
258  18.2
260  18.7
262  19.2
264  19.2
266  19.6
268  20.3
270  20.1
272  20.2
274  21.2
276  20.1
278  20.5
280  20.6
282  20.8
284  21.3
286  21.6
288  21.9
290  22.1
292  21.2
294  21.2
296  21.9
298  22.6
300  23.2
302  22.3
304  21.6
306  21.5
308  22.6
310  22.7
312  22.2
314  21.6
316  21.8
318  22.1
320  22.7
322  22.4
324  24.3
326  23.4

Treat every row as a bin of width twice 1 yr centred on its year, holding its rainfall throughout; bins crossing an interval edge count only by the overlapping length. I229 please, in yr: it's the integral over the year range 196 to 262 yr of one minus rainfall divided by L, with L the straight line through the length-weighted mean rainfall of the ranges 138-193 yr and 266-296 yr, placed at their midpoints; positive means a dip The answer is 7.8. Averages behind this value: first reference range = 24.6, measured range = 19.9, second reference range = 20.9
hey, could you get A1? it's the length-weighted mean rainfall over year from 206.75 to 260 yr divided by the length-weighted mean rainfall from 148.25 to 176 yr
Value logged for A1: 0.8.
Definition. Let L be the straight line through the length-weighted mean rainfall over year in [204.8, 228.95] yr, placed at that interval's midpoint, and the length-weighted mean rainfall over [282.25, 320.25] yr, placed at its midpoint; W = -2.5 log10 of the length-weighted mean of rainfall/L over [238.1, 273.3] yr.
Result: 0.09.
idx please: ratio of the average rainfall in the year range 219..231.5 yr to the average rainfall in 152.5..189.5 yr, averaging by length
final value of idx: 0.8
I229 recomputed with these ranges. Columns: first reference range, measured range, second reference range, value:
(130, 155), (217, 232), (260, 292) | 2.1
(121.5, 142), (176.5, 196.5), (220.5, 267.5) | 0.7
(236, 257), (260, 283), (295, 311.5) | 0.7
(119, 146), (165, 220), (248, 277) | 2.3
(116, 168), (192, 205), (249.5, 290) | 0.9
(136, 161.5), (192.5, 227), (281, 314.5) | 4.7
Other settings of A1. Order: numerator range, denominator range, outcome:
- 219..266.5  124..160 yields 0.74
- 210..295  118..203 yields 0.80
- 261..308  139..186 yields 0.85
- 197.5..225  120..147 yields 0.78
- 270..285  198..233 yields 1.01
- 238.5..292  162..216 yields 0.88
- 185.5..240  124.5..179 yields 0.80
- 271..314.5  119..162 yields 0.82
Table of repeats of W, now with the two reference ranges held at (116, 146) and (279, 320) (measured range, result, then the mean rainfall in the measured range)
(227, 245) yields 0.22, 19.4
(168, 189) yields 0.08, 23.7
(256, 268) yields 0.20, 19.1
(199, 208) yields 0.13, 21.9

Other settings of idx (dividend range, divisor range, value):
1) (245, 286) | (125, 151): 0.76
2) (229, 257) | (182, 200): 0.87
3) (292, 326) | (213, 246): 1.14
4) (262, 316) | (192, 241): 1.04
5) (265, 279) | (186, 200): 0.93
